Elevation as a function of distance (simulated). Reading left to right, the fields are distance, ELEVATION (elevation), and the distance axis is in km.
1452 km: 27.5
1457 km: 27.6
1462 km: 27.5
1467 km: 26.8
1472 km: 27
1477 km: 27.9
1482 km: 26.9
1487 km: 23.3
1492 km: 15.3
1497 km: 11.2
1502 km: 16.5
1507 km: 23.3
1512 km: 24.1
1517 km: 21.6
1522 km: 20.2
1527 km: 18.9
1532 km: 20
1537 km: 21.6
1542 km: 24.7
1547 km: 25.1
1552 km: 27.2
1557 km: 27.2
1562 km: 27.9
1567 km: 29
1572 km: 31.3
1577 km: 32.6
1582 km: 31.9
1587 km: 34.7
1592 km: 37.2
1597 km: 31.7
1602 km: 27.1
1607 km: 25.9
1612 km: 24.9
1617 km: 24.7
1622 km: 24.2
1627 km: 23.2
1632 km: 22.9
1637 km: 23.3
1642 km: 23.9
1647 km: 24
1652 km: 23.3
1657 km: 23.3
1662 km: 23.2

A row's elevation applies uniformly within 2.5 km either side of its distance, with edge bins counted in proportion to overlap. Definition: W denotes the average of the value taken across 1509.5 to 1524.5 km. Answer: 22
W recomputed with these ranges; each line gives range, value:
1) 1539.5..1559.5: 26.1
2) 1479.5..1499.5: 19.2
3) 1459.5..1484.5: 27.2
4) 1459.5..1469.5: 27.1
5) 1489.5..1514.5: 18.1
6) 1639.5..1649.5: 23.9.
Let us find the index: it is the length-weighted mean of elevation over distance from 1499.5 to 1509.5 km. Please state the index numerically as 19.9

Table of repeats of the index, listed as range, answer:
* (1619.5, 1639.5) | 23.4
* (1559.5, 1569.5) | 28.4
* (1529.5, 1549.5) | 22.9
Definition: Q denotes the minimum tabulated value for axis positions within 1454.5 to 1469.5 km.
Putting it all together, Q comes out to 26.8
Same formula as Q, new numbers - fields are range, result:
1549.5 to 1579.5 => 27.2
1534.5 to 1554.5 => 21.6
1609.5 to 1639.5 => 22.9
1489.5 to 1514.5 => 11.2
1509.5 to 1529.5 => 18.9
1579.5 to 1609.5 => 25.9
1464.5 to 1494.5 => 15.3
